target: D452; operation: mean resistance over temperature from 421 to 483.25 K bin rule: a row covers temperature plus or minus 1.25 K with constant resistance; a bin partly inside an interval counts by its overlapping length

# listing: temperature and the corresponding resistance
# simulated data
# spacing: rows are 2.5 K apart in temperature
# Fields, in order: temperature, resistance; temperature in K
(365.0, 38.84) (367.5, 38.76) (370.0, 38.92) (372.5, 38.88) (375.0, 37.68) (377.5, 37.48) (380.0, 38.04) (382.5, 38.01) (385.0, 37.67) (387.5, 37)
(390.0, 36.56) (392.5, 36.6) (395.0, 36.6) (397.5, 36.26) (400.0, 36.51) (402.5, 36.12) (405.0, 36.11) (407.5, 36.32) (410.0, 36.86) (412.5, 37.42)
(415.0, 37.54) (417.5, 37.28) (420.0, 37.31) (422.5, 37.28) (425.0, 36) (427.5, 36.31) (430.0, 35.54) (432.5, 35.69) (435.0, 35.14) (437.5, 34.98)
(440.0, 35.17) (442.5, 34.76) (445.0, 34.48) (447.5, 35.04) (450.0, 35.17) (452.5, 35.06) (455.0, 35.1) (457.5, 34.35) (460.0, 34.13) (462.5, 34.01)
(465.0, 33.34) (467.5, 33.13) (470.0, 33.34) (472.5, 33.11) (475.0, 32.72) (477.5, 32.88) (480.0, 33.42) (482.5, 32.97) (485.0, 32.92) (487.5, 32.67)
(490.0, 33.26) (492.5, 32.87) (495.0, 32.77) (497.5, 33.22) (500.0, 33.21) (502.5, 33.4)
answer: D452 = 34.5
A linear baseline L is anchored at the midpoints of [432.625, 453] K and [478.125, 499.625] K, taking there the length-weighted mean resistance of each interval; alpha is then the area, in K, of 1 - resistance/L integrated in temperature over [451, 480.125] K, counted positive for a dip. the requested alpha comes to 0.2 K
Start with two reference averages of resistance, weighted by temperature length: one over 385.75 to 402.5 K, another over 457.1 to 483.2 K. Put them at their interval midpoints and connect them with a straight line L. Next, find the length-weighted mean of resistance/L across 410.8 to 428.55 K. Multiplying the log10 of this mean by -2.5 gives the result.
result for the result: -0.05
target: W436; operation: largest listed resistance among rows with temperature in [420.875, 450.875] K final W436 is 37.28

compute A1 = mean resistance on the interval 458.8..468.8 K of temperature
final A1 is 33.6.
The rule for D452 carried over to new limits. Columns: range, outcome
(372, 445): 36.6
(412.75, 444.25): 36.1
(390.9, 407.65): 36.4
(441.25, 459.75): 34.8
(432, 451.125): 35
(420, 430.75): 36.4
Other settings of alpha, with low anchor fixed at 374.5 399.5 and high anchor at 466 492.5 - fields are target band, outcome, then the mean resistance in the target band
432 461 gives -0.3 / 34.9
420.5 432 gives -0.3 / 36.3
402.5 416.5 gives -0.2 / 36.8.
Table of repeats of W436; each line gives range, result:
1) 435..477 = 35.17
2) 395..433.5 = 37.54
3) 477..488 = 33.42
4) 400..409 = 36.51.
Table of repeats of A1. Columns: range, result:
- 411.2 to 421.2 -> 37.4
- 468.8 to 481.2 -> 33.1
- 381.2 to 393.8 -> 37.2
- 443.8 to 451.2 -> 34.9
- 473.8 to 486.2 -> 33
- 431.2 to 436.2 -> 35.4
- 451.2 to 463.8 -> 34.5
